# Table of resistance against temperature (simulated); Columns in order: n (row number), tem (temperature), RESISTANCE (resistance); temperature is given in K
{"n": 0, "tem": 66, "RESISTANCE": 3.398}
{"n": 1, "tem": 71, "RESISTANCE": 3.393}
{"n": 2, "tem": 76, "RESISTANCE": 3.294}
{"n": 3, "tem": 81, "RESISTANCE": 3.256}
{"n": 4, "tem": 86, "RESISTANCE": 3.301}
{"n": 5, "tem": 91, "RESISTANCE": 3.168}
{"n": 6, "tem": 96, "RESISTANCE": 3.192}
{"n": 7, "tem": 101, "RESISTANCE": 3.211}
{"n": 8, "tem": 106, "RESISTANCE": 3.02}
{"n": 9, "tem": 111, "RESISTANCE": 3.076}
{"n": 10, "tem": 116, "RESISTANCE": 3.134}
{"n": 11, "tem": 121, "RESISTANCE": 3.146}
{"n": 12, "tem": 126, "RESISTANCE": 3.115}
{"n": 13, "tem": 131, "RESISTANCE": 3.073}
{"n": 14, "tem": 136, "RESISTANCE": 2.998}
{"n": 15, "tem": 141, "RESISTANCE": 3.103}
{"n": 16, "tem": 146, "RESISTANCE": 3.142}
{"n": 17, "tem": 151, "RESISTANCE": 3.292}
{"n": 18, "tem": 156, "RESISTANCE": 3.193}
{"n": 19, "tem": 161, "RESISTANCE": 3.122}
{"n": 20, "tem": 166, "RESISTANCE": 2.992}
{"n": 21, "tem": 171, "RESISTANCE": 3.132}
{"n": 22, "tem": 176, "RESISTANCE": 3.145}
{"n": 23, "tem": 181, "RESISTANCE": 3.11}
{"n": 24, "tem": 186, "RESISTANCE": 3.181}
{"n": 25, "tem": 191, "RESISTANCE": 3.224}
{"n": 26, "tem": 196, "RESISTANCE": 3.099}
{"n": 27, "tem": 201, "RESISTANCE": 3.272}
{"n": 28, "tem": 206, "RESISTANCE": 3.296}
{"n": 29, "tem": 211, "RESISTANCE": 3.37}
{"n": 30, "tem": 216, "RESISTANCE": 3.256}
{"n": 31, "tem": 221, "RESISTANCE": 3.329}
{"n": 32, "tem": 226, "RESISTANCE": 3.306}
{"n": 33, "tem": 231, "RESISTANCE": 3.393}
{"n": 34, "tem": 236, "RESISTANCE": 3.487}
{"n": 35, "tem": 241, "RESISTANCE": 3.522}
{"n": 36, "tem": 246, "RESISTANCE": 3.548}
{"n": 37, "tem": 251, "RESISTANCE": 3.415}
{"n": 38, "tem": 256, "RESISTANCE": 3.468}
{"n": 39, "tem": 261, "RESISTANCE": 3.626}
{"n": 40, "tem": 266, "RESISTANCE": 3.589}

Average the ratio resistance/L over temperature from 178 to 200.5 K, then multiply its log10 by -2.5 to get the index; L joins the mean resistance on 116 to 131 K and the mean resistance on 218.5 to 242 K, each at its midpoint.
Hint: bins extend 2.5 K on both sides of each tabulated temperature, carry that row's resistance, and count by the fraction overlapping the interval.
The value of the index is 0.04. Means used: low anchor 3.12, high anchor 3.4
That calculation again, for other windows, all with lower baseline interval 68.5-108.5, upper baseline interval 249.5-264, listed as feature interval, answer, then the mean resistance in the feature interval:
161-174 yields 0.10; 3.08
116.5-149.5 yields 0.07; 3.1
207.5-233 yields 0.04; 3.33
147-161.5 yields 0.04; 3.21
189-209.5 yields 0.06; 3.23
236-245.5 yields -0.01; 3.52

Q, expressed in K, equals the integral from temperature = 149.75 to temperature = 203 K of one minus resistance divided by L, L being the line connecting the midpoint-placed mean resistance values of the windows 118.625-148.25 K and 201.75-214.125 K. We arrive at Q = 1.1 K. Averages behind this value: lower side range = 3.1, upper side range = 3.32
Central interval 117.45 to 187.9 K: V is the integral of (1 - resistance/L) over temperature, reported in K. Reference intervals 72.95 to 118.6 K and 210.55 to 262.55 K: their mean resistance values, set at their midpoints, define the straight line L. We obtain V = 3.4 K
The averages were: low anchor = 3.19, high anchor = 3.43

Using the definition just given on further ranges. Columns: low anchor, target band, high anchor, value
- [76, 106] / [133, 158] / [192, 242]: 0.9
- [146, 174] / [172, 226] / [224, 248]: 1.2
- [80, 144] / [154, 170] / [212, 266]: 0.8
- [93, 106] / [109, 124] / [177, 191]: 0.2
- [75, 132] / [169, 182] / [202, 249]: 0.6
